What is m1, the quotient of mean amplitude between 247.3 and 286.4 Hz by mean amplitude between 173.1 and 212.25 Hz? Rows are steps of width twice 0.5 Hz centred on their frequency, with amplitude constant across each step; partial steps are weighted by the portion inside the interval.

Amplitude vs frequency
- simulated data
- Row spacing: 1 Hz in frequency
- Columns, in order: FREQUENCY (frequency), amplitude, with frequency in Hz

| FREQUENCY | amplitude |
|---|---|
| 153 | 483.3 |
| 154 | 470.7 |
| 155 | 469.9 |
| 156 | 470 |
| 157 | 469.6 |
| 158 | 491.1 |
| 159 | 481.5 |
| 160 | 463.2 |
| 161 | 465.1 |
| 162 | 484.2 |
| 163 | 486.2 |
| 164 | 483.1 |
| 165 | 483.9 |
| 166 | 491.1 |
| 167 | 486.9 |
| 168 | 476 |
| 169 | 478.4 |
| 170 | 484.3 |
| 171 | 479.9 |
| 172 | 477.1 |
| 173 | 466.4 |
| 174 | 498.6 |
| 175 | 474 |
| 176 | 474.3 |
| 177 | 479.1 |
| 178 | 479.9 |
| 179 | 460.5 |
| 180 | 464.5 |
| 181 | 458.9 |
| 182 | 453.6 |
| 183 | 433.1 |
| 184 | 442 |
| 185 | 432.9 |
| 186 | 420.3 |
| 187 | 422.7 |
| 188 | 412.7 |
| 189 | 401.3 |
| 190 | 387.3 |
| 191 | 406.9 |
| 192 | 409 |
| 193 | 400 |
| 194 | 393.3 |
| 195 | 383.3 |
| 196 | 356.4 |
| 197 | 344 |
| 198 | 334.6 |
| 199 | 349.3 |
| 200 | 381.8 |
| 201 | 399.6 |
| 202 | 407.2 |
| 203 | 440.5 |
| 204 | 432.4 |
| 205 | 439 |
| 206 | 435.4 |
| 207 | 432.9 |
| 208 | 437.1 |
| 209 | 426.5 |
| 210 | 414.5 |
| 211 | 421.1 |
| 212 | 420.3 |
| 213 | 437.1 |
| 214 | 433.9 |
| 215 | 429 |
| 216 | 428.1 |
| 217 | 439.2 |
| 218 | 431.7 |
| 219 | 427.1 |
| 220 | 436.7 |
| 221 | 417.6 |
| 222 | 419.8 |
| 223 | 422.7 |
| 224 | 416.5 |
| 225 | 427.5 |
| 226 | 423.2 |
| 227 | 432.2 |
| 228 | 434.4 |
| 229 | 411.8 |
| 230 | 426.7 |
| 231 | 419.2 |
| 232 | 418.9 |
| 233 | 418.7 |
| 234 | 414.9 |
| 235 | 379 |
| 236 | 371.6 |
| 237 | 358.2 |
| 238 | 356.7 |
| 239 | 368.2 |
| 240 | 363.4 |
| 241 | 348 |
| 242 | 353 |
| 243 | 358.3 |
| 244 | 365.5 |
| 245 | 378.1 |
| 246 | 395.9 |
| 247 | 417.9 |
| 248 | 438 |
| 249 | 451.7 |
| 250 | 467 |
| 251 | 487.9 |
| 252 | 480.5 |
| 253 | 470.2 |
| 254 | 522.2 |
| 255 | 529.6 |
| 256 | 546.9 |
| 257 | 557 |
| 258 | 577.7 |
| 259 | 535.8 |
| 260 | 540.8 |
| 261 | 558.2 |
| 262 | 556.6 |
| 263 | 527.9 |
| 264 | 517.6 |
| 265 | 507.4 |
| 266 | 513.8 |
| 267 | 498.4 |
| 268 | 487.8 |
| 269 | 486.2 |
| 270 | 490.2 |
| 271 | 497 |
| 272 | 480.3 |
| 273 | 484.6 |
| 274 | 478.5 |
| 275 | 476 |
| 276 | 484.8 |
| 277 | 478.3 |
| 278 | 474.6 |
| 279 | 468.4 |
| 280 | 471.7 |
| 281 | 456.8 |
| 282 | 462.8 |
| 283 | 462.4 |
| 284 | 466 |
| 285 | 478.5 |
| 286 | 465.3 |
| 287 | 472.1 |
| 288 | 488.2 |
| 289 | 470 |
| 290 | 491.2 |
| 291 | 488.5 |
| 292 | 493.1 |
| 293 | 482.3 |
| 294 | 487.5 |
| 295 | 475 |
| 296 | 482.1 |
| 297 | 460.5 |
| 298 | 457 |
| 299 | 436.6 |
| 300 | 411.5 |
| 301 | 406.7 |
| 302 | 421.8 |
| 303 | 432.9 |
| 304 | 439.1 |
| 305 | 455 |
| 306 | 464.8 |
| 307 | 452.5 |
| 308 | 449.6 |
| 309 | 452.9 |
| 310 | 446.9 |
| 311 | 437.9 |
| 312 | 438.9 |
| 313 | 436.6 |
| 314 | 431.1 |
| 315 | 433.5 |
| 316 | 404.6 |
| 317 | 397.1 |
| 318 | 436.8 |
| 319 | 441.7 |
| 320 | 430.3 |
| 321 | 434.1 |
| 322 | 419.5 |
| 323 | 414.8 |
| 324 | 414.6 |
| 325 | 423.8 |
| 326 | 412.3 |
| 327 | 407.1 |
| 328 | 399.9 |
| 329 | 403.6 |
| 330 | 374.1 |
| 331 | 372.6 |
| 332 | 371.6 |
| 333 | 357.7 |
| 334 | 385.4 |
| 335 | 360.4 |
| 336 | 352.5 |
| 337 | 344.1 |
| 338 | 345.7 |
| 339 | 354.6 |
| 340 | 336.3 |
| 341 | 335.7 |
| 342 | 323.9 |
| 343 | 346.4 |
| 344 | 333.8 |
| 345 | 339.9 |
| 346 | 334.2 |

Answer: 1.2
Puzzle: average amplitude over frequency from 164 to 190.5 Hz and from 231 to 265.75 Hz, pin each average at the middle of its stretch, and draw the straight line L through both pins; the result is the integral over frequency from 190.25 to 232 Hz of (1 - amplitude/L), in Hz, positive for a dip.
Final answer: 3.8 Hz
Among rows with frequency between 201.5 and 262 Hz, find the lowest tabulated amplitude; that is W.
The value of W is 348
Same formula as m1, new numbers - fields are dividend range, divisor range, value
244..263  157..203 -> 1.12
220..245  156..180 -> 0.83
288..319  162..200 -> 1.02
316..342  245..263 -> 0.78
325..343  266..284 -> 0.77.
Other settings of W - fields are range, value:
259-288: 456.8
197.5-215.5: 334.6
